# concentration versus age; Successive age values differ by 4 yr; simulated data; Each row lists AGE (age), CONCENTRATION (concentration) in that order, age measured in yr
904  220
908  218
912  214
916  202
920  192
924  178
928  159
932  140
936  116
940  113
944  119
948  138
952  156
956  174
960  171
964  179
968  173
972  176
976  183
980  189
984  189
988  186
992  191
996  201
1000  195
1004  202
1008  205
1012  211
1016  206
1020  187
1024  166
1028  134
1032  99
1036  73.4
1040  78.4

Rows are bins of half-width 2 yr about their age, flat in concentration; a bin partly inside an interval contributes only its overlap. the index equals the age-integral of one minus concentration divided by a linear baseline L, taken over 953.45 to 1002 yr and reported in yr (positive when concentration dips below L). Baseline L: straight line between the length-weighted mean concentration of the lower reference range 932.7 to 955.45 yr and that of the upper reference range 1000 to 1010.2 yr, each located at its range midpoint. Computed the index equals -3.9 yr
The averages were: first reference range 132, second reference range 202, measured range 184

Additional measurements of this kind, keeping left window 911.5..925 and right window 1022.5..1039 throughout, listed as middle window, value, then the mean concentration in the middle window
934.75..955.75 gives 5.1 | 133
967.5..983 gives -2.7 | 182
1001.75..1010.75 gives -4.9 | 204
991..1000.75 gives -4.0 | 196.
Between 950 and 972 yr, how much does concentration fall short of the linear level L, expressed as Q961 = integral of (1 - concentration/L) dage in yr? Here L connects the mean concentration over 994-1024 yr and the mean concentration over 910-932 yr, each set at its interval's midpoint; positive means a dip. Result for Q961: 2.3 yr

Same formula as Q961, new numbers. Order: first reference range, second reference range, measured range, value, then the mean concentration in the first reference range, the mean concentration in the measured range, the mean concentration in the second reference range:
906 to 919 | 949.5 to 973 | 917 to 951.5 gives 8.3 yr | 210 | 147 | 171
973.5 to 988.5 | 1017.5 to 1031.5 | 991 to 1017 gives -4.7 yr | 186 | 202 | 157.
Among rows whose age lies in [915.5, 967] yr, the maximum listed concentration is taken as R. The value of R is 202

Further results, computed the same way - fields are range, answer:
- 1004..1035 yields 211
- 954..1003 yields 201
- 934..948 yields 138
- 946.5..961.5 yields 174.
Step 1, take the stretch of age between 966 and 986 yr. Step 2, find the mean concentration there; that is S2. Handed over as 182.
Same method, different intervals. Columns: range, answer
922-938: 148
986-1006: 195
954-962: 172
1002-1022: 202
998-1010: 201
